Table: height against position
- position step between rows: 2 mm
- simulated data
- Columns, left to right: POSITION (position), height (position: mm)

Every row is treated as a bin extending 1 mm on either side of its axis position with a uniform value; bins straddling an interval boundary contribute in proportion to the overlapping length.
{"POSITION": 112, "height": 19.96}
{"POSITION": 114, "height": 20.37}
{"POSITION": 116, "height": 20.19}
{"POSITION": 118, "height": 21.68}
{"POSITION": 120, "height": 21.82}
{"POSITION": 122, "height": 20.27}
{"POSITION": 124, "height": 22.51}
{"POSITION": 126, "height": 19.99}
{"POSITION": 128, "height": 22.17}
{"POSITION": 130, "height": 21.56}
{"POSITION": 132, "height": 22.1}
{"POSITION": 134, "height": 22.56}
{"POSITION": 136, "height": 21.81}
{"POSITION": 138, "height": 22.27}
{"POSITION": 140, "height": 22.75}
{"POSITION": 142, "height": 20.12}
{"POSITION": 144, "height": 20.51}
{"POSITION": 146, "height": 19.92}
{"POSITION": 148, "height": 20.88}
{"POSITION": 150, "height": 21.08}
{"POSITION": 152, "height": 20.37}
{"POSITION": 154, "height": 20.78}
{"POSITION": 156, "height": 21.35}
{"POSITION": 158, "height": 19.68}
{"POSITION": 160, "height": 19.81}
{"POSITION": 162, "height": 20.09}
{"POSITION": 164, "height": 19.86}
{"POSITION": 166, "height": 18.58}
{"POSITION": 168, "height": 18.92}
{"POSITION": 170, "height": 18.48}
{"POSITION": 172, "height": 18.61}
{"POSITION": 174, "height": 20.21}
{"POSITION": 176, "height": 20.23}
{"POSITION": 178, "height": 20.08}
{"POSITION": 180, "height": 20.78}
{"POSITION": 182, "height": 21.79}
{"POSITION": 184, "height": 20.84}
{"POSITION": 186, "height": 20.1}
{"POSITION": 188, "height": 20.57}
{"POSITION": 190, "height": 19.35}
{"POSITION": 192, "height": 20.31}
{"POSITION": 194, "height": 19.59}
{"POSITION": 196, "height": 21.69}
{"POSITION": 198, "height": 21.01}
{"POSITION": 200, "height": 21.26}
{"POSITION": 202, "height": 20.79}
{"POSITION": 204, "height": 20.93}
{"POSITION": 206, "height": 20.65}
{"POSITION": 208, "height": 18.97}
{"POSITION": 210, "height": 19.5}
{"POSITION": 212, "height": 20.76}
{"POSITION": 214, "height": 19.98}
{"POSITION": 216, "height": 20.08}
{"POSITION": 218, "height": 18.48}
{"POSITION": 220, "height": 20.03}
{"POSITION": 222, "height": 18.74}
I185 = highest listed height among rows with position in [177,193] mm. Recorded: 21.79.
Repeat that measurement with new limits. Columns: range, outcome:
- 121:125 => 22.51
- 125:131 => 22.17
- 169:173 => 18.61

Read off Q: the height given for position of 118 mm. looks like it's 21.68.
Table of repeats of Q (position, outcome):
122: 20.27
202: 20.79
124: 22.51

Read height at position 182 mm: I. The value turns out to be 21.79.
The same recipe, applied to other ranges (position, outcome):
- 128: 22.17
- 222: 18.74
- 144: 20.51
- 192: 20.31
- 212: 20.76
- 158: 19.68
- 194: 19.59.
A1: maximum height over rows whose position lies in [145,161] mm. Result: 21.35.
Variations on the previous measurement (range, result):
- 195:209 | 21.69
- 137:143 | 22.75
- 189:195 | 20.31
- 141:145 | 20.51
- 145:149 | 20.88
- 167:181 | 20.78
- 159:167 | 20.09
